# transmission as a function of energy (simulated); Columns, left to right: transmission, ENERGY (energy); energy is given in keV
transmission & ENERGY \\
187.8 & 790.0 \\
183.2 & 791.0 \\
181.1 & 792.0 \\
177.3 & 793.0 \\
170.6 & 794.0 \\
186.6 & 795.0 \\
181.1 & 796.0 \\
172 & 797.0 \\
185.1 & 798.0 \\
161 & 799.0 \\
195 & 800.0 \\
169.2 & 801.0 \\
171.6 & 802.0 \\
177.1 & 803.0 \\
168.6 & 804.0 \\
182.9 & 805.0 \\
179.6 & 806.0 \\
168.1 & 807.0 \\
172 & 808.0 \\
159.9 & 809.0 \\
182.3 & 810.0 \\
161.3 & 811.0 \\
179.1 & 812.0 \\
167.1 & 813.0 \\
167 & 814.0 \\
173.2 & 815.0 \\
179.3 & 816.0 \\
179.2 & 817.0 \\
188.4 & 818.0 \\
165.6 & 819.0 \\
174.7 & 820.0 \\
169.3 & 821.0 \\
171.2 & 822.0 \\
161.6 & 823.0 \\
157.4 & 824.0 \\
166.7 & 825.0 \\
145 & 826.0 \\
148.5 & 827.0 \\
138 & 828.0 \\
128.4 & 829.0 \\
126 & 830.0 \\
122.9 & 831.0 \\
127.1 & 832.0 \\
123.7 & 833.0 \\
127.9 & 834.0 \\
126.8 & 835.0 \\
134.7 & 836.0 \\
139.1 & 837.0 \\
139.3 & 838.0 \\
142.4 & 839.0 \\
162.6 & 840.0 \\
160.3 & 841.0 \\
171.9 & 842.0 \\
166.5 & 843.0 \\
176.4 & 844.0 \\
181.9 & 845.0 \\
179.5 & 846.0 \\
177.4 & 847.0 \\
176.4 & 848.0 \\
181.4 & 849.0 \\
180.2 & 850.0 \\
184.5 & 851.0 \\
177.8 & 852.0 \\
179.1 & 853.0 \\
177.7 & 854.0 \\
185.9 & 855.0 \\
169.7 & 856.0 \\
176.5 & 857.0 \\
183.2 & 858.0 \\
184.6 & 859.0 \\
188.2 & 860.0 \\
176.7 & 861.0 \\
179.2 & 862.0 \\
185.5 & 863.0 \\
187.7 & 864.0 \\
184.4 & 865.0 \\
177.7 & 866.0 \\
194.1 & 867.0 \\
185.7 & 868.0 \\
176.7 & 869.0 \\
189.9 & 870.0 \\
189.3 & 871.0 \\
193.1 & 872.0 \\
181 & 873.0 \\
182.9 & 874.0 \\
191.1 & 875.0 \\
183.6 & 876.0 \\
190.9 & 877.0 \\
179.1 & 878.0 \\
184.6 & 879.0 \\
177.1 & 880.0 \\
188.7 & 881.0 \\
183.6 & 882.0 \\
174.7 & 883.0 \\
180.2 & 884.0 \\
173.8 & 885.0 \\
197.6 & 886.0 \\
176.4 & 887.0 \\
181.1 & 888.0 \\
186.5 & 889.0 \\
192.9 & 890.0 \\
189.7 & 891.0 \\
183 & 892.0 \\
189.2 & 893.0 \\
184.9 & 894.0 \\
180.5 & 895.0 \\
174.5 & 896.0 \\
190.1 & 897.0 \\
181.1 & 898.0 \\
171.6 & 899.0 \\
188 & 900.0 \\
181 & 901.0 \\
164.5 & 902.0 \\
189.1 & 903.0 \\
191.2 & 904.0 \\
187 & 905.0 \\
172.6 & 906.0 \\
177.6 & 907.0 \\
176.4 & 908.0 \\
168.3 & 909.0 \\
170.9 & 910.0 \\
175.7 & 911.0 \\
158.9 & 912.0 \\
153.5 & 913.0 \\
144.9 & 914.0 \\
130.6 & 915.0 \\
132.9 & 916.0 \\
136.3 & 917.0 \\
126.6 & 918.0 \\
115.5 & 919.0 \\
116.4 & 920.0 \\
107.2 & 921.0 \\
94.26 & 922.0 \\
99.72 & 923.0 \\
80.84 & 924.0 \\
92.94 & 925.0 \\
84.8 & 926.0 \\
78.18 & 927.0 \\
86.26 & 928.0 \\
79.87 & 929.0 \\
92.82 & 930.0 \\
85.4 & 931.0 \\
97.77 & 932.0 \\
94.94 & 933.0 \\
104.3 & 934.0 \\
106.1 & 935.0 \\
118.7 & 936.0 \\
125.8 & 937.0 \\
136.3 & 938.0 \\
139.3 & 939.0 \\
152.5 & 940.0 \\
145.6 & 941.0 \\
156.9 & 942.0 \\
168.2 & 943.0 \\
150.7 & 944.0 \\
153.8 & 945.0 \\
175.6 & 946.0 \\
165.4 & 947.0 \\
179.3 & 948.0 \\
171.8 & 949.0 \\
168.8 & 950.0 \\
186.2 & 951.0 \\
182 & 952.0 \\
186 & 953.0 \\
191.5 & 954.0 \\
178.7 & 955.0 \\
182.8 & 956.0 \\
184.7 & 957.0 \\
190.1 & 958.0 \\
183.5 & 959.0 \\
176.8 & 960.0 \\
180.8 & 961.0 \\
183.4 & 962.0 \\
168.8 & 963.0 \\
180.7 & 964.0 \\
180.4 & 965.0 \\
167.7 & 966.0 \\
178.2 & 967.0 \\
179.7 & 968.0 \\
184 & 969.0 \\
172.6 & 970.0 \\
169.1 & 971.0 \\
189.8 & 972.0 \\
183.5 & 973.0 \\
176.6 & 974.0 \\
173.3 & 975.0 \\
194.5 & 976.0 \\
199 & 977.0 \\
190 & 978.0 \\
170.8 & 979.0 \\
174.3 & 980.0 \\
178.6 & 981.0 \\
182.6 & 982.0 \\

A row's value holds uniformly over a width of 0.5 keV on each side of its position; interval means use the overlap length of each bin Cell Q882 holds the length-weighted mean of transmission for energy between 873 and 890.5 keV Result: 184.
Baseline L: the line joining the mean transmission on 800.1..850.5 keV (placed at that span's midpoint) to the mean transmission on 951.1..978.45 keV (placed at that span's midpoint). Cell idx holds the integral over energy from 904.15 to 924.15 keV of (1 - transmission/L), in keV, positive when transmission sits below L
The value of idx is 3.57 keV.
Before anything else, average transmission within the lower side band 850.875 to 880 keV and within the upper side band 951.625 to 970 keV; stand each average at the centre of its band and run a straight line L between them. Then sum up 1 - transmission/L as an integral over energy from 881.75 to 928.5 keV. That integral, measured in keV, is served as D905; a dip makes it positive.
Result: 6.6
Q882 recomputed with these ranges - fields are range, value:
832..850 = 157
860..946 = 157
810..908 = 173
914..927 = 110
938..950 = 159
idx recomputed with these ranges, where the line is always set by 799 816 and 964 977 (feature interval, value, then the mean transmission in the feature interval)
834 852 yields 1.2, 163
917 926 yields 3.7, 105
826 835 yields 2.2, 131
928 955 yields 5.5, 143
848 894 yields -2.0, 183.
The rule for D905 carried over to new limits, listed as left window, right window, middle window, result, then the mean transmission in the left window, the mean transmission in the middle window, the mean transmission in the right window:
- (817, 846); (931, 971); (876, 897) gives -3.62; 153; 184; 161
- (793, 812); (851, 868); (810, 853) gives 4.40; 175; 160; 182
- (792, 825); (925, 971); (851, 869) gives -1.79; 174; 182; 151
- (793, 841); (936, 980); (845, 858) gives -1.19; 161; 179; 173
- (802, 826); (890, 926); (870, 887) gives -2.49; 171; 184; 156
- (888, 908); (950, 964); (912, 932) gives 8.12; 183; 108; 182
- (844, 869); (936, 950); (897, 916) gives -0.55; 181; 171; 155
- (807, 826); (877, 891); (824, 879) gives 2.76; 170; 168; 183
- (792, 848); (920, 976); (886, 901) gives -2.77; 163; 184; 149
